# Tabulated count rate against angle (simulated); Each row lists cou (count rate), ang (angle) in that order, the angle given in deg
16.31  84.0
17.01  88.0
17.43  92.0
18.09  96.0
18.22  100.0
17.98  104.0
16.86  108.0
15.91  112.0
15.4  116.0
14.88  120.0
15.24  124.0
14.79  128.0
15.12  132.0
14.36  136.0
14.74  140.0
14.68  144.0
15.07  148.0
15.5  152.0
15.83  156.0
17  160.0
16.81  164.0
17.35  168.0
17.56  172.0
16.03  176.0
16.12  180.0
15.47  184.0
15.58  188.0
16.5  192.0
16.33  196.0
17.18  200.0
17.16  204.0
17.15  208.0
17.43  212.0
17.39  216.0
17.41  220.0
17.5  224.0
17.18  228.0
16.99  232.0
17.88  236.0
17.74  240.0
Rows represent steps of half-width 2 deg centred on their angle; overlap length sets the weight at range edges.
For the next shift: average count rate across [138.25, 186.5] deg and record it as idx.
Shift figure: 16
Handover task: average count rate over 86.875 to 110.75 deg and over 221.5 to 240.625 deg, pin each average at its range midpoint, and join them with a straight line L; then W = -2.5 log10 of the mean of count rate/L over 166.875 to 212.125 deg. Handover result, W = 0.06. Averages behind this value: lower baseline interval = 17.6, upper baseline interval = 17.4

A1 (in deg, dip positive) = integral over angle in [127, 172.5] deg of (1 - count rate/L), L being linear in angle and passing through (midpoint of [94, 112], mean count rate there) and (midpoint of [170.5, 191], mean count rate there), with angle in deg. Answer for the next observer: 2.7 deg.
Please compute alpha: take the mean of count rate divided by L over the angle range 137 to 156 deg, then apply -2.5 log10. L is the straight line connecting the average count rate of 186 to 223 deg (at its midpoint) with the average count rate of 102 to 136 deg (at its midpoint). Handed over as 0.07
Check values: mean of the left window 15.7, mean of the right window 16.9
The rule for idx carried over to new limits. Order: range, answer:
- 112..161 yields 15.2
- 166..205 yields 16.5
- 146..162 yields 15.8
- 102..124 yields 16.1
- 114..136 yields 15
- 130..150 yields 14.8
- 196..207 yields 17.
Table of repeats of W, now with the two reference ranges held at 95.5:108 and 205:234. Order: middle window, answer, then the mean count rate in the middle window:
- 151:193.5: 0.08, 16.4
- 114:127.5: 0.18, 15.1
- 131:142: 0.20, 14.7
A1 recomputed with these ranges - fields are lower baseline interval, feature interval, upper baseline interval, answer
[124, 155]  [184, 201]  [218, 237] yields 0.2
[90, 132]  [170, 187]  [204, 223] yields 0.8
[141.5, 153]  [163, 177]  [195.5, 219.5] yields -1.0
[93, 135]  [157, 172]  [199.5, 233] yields -0.3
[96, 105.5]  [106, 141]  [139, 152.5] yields 2.6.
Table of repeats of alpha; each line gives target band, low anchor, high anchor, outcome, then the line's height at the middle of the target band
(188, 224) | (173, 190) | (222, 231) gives -0.022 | 16.7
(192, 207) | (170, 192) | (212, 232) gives -0.010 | 16.7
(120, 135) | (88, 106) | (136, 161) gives 0.094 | 16.3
